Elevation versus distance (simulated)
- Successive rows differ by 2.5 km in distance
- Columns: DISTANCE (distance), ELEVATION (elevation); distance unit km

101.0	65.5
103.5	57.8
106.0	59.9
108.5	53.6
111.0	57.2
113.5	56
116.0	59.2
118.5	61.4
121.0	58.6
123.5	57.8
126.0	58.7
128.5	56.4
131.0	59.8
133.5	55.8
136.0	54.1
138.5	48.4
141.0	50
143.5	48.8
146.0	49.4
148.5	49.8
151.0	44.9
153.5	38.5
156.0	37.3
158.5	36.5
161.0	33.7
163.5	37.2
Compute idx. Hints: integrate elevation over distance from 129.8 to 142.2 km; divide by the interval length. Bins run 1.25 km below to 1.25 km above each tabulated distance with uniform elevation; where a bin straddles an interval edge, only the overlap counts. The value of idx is 53.6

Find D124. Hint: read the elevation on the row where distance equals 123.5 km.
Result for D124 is 57.8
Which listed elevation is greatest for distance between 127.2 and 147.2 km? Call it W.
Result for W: 59.8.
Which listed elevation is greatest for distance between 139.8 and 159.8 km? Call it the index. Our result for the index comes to 50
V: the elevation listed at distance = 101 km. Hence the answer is 65.5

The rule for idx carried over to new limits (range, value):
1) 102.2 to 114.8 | 56.9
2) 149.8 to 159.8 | 39.2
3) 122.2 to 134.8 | 57.7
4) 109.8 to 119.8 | 58.5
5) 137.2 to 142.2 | 49.2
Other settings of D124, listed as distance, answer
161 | 33.7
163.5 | 37.2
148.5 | 49.8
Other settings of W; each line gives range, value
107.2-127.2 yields 61.4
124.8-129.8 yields 58.7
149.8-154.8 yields 44.9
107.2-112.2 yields 57.2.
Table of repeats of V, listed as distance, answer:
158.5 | 36.5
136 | 54.1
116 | 59.2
